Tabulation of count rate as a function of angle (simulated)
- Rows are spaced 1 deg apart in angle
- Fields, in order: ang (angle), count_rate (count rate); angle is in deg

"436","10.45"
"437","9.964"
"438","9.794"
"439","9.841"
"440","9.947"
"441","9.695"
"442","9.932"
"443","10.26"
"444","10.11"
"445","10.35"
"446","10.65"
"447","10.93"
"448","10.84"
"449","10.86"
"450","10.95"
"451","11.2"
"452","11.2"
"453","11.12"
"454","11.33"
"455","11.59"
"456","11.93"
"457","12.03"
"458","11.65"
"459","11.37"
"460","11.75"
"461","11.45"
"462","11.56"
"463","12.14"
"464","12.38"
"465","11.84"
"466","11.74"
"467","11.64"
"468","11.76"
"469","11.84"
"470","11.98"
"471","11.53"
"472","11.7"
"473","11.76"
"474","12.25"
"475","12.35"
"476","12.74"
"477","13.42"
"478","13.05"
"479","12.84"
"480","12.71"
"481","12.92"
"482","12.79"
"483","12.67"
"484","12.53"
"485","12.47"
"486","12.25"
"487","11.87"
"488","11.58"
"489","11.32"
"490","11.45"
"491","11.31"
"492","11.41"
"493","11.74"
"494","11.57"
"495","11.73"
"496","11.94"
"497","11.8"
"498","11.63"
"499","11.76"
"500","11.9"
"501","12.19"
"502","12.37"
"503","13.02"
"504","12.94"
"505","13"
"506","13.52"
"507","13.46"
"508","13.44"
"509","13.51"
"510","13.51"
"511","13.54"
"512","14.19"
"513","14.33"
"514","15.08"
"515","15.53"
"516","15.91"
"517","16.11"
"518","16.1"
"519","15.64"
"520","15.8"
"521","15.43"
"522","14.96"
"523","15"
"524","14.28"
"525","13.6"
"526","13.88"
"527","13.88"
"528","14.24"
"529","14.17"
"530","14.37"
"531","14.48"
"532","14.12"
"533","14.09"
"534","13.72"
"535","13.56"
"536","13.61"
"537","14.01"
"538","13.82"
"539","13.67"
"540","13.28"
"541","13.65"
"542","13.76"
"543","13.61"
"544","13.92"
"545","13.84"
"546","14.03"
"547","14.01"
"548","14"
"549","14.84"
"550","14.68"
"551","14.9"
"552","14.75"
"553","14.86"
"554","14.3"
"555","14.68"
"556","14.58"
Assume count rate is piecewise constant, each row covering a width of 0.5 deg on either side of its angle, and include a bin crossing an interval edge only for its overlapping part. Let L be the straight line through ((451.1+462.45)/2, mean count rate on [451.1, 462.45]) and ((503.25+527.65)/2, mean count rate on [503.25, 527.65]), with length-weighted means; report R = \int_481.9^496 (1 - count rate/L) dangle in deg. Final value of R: 1.32 deg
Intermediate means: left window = 11.5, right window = 14.4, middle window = 11.9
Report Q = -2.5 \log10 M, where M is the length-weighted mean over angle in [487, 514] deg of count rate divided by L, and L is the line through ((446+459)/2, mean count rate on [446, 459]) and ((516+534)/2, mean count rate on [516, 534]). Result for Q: 0.09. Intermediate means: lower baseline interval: 11.3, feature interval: 12.5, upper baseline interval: 14.7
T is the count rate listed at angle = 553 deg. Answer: 14.86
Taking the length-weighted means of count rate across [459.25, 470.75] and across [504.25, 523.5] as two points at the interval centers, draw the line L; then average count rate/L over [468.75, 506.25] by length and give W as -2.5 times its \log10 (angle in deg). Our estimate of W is 0.07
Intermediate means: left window 11.8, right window 14.6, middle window 12.2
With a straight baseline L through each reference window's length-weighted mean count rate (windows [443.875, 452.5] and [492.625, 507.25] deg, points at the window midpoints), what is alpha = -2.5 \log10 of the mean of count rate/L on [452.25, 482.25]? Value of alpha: -0.061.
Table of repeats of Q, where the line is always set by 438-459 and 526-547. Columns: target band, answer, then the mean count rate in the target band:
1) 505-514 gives -0.063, 13.7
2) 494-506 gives 0.033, 12.2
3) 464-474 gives -0.026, 11.8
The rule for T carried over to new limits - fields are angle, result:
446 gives 10.65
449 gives 10.86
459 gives 11.37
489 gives 11.32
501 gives 12.19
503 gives 13.02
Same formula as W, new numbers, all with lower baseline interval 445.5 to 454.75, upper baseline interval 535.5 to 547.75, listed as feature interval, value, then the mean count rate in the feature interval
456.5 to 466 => -0.04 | 11.8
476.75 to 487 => -0.06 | 12.7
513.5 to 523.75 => -0.19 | 15.5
